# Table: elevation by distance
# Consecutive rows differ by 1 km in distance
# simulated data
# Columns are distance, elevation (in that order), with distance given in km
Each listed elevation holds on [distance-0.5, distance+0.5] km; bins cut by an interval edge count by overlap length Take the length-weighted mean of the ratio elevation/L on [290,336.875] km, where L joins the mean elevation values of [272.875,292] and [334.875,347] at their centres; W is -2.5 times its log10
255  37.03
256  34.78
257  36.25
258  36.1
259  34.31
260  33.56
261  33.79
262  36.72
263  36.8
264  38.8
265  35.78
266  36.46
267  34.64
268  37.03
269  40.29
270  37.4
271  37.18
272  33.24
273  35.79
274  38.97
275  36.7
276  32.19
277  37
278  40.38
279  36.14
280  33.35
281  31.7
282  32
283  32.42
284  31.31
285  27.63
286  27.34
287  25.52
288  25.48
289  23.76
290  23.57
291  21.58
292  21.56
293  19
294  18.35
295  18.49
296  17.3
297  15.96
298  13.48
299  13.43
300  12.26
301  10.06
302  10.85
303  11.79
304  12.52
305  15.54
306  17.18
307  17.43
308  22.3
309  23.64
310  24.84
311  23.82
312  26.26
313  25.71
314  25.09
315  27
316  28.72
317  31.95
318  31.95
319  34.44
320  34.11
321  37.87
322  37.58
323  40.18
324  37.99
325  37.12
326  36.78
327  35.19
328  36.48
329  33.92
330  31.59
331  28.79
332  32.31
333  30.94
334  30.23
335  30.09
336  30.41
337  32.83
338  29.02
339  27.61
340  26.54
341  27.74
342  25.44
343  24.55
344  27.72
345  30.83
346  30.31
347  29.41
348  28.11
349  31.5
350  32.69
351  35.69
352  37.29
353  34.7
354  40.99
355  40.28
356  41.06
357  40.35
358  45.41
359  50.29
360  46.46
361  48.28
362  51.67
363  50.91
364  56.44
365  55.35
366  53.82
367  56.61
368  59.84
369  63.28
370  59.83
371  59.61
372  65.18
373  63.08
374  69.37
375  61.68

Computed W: 0.156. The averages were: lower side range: 30.9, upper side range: 28.6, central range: 25.6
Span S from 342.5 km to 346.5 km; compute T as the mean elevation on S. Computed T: 28.4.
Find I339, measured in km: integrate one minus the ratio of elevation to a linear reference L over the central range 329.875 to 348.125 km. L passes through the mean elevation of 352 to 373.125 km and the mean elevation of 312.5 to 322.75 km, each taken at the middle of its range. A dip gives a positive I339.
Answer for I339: 5.2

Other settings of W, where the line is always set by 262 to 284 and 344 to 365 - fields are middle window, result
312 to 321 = 0.26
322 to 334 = 0.12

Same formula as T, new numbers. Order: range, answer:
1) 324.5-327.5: 36.4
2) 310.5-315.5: 25.6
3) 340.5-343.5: 25.9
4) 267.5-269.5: 38.7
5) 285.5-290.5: 25.1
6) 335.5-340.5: 29.3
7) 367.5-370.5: 61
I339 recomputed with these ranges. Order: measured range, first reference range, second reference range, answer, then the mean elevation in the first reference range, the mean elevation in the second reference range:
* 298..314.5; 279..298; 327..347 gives 5.3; 24.8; 30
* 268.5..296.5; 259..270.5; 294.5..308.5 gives -3.8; 36.4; 14.9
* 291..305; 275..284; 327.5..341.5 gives 7.6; 34.4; 30.6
